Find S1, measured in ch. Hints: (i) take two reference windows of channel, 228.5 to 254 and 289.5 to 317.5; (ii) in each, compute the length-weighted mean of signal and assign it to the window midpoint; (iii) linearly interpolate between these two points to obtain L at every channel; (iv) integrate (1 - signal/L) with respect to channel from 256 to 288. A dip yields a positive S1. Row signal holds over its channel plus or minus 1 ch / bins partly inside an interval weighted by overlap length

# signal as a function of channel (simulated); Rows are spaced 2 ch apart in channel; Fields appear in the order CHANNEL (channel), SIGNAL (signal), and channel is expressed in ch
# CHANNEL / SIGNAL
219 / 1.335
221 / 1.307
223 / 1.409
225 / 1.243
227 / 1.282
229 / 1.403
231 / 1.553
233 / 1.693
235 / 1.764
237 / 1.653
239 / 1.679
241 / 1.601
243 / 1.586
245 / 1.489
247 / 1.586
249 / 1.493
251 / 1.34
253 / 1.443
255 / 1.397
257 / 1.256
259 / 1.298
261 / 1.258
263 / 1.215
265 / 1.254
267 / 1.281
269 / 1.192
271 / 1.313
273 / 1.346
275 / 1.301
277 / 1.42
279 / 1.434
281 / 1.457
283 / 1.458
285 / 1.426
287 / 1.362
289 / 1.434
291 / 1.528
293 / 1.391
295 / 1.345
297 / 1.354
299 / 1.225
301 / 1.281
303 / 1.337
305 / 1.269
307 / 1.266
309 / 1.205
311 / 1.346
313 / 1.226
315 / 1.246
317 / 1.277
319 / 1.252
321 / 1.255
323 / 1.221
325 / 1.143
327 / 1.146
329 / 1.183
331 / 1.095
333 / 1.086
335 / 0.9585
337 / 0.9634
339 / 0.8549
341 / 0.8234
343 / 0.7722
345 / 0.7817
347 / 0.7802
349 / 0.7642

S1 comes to 2.4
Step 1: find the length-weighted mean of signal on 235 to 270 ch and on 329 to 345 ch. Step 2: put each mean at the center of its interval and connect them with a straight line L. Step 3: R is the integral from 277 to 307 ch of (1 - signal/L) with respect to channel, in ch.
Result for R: -4.45 ch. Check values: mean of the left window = 1.42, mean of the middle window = 1.38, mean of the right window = 0.942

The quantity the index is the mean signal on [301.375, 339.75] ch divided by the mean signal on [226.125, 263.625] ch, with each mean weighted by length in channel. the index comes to 0.8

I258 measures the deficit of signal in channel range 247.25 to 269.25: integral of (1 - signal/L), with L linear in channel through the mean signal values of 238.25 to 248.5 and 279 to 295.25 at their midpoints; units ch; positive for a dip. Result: 3.0 ch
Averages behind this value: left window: 1.58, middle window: 1.32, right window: 1.43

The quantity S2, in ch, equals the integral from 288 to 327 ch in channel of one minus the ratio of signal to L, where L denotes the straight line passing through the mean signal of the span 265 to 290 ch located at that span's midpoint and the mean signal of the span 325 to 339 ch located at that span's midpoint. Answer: -3.0 ch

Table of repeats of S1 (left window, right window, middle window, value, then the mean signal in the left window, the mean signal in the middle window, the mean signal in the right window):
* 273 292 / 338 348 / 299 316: -1.5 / 1.42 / 1.27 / 0.802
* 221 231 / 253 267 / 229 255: -4.6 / 1.35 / 1.56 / 1.29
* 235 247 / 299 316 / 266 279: 1.2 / 1.61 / 1.32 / 1.27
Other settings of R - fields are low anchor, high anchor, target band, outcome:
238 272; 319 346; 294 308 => -1.41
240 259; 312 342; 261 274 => 1.05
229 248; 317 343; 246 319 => 0.37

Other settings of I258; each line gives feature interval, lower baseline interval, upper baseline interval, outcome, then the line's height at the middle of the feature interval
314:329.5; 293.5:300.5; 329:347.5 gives -2.0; 1.08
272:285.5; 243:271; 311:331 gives -1.0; 1.31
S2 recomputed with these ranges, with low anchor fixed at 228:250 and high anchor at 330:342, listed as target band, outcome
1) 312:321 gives -1.34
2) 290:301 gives -1.21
